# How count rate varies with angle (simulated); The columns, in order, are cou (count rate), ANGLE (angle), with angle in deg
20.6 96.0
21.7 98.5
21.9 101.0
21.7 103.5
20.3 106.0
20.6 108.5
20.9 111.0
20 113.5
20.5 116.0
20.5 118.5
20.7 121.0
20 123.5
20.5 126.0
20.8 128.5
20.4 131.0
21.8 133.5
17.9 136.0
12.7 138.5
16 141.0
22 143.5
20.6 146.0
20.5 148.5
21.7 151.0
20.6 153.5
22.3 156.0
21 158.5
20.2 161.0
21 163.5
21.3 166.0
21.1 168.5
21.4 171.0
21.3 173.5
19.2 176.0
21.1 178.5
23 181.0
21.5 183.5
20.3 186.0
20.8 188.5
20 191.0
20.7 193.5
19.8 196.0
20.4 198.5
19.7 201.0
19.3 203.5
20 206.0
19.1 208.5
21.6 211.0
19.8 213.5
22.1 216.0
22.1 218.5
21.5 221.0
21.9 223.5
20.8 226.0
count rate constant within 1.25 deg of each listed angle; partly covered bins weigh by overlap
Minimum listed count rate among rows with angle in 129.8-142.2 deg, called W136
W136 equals 12.7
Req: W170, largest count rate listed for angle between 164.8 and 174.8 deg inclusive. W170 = 21.4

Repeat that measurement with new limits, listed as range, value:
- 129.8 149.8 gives 22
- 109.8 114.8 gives 20.9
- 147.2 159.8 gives 22.3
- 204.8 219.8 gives 22.1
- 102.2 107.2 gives 21.7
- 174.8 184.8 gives 23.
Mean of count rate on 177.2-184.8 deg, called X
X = 21.8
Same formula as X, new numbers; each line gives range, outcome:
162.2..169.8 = 21.1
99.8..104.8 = 21.8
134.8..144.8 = 17.2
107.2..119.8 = 20.5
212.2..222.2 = 21.4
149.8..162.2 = 21.2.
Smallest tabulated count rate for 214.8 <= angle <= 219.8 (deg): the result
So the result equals 22.1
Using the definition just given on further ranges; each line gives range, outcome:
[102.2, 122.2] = 20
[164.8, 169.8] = 21.1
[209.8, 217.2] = 19.8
